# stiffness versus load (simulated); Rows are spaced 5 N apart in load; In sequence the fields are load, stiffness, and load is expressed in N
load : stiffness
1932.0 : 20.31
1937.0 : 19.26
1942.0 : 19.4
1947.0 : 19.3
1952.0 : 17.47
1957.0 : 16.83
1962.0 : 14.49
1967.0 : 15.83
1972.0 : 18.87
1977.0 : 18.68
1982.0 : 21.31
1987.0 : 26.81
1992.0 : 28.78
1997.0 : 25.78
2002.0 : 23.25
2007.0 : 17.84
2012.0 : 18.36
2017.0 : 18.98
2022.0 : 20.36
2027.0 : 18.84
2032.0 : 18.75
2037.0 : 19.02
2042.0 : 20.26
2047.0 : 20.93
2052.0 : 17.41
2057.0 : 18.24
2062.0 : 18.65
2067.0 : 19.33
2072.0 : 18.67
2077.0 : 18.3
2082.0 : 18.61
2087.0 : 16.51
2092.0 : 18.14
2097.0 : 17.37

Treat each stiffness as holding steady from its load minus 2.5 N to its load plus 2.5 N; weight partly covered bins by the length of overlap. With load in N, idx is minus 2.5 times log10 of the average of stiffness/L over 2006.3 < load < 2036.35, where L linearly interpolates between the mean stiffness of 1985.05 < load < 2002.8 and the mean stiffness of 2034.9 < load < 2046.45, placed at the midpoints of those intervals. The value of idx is 0.19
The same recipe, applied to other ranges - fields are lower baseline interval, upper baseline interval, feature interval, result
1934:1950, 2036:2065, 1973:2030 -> -0.13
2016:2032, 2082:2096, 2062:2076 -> -0.04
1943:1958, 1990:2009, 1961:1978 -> 0.20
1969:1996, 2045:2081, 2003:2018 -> 0.14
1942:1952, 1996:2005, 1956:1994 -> 0.08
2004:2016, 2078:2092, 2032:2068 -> -0.06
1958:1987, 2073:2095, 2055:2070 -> -0.04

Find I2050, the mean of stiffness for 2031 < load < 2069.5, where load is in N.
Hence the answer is 19.1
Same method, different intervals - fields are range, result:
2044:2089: 18.6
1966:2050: 20.8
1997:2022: 20.3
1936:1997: 20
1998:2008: 21.7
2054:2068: 18.6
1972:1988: 21.3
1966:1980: 18.1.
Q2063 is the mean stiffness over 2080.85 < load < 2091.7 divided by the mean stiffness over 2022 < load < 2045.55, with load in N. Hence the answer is 0.90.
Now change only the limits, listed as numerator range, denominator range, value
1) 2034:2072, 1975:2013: 0.84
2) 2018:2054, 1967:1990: 0.92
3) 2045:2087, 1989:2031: 0.87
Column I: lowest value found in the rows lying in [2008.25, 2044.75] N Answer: 18.36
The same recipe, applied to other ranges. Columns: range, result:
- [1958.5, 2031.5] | 14.49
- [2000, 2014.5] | 17.84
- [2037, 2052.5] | 17.41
